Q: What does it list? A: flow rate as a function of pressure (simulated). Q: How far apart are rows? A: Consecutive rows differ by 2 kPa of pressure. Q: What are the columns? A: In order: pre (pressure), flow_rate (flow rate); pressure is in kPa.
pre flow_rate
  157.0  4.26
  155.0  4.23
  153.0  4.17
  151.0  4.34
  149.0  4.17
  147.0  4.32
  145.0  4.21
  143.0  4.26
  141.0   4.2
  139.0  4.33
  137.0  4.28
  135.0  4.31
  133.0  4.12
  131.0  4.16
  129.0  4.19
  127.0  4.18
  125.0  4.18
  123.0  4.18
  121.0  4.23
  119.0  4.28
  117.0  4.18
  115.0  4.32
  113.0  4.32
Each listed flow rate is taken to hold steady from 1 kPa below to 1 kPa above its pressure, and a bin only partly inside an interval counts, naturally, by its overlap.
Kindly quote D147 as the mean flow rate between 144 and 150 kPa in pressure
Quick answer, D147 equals 4.23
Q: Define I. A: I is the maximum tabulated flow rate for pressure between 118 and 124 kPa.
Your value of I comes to 4.28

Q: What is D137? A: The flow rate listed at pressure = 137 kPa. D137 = 4.28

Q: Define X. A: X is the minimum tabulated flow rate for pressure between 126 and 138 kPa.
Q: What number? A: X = 4.12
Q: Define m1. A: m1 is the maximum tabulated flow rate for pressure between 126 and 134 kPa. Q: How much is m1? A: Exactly 4.19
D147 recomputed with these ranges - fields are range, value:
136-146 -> 4.26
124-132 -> 4.18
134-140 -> 4.31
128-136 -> 4.2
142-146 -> 4.23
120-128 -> 4.19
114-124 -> 4.24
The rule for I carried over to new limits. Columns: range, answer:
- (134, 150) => 4.33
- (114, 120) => 4.32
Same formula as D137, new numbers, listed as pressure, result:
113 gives 4.32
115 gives 4.32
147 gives 4.32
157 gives 4.26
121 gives 4.23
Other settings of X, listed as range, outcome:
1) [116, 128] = 4.18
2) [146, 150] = 4.17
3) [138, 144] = 4.2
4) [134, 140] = 4.28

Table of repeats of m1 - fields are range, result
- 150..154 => 4.34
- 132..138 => 4.31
